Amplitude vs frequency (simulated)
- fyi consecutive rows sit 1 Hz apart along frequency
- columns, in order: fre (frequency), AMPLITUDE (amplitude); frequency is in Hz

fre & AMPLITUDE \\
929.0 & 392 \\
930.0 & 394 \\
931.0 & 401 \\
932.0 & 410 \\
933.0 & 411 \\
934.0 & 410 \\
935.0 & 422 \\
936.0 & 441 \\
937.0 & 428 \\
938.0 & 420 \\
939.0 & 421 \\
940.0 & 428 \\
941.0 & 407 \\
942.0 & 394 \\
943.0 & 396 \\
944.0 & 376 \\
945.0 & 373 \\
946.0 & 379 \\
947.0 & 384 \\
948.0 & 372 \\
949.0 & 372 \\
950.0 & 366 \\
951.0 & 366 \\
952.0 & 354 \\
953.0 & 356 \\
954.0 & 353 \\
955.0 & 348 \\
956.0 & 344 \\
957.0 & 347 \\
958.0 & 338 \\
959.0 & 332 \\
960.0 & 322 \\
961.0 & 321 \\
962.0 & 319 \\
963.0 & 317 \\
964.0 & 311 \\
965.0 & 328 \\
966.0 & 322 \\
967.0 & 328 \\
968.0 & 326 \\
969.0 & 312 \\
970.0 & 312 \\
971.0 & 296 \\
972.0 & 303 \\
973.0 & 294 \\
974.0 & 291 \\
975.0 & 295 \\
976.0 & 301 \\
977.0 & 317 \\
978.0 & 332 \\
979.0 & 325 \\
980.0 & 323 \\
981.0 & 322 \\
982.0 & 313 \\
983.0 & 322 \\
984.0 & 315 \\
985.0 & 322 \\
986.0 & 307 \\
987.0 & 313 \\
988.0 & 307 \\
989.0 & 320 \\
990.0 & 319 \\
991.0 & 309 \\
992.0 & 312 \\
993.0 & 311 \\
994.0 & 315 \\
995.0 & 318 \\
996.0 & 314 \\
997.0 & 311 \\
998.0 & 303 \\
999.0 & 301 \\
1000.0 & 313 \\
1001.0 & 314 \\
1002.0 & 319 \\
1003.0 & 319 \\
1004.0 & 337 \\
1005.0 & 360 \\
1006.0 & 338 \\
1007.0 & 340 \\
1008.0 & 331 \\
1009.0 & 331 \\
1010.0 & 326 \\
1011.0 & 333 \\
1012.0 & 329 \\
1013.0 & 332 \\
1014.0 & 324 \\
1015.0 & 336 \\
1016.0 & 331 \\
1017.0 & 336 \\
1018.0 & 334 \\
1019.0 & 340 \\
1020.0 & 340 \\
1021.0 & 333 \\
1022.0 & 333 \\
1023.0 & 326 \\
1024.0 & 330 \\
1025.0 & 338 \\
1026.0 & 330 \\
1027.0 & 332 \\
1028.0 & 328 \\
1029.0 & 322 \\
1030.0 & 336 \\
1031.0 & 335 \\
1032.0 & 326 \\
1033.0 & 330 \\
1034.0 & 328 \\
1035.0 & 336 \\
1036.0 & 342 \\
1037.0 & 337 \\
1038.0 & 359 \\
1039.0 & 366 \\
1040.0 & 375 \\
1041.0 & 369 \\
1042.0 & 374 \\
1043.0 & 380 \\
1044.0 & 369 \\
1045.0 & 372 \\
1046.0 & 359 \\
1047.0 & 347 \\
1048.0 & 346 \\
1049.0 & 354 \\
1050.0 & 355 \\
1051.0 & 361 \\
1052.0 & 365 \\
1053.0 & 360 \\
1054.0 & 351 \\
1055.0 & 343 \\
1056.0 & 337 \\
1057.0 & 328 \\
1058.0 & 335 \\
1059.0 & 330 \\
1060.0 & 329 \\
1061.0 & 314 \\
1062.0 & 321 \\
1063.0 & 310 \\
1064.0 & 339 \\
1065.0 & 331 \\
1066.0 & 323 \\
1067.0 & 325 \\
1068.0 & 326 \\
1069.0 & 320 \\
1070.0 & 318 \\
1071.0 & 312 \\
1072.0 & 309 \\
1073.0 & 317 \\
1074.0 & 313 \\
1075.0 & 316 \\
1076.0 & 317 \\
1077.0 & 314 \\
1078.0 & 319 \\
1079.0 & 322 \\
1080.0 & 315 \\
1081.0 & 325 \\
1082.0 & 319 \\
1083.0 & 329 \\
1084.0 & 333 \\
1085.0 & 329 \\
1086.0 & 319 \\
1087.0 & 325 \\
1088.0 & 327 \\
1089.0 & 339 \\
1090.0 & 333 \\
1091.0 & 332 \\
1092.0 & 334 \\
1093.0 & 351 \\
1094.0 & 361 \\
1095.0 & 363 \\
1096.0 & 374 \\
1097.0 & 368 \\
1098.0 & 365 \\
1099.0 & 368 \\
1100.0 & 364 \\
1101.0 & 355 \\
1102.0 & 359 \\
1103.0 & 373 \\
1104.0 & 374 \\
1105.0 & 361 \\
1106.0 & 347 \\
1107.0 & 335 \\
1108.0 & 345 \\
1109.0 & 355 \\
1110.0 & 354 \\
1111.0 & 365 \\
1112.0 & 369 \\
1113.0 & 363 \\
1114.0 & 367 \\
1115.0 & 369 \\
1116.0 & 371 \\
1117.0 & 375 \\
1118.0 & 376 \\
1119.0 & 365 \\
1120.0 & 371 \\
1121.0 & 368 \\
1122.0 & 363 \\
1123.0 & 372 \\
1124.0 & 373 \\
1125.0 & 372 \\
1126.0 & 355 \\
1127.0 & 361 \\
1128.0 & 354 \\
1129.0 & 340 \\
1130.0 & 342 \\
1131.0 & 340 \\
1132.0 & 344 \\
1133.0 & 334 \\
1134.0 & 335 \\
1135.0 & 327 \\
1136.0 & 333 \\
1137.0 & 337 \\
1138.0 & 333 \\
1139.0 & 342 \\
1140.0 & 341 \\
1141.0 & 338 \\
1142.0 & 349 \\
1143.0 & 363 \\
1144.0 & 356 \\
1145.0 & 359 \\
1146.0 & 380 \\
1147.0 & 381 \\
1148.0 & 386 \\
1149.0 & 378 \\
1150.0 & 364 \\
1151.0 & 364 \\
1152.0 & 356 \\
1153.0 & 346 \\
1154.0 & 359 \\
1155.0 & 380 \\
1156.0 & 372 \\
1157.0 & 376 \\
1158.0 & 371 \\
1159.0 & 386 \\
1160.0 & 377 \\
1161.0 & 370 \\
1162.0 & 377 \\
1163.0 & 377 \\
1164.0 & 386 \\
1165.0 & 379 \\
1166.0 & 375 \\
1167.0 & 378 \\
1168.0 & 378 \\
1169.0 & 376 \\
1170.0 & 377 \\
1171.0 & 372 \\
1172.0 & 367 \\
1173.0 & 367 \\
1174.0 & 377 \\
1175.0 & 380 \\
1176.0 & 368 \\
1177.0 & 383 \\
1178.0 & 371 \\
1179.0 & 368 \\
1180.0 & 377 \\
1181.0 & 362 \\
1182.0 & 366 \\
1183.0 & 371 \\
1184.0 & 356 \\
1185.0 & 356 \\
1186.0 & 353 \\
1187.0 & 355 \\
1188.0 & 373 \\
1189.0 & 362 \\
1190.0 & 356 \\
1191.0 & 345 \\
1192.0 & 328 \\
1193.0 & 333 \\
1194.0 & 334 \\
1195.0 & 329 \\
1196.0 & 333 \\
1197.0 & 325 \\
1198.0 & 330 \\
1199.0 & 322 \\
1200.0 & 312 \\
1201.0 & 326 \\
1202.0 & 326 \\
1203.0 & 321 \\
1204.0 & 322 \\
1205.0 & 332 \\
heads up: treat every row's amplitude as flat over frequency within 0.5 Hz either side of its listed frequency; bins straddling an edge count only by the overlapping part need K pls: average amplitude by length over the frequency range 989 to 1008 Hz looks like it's 320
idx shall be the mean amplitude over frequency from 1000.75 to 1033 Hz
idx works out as 332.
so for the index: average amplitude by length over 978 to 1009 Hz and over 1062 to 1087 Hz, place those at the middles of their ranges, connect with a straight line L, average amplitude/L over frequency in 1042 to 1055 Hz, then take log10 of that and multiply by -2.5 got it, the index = -0.13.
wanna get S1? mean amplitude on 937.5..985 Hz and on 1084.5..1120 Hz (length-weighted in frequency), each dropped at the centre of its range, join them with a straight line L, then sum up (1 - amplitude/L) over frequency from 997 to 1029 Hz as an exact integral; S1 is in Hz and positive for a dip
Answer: 1.6 Hz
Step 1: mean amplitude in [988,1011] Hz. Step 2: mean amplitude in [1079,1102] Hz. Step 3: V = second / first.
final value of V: 1.1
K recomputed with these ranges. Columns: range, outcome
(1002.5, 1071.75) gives 338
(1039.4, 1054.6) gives 362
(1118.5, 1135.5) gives 354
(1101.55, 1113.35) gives 358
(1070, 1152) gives 349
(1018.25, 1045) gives 343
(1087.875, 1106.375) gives 356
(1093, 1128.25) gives 364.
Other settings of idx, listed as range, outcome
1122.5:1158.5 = 356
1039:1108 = 341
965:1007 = 316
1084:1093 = 331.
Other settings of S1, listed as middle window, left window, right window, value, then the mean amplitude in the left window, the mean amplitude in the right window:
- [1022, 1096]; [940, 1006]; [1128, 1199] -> 1.56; 331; 359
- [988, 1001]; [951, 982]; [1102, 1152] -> 0.69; 324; 358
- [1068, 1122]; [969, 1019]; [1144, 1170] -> 1.23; 319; 373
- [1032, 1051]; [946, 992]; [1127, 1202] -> -0.93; 327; 358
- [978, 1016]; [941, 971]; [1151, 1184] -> 3.31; 347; 372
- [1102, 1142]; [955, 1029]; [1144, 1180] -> 0.68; 322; 373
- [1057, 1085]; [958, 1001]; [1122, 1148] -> 1.20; 314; 351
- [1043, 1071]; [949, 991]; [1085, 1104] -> 0.22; 324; 351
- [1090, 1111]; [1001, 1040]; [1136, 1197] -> -0.39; 335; 363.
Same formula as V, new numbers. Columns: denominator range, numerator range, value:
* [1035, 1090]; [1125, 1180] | 1.08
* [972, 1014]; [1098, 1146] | 1.12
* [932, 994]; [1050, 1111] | 0.98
